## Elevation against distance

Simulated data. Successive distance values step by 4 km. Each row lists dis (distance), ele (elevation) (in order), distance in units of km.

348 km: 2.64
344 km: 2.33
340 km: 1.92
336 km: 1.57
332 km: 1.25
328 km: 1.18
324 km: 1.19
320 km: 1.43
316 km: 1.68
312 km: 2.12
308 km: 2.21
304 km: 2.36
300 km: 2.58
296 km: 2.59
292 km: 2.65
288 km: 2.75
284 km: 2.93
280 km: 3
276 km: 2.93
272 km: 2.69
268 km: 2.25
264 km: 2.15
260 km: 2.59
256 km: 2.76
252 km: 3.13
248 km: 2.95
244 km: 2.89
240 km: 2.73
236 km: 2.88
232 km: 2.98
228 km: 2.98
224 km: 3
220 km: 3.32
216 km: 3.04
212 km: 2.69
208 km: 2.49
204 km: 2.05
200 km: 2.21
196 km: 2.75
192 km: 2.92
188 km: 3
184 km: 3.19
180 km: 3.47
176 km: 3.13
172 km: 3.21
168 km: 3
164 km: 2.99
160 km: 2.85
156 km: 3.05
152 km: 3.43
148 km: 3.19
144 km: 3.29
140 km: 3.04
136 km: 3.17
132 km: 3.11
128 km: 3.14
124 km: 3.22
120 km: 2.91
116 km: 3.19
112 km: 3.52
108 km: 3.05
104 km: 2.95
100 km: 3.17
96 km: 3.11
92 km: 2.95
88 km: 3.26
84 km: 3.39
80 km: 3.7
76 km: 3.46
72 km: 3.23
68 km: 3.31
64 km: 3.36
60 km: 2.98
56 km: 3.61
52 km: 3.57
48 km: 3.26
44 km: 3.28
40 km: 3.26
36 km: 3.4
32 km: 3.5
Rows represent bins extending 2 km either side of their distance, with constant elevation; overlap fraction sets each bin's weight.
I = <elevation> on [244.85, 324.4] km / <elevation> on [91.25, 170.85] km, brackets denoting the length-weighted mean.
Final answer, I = 0.8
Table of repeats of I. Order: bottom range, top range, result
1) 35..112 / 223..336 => 0.74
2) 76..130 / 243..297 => 0.85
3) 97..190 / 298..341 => 0.56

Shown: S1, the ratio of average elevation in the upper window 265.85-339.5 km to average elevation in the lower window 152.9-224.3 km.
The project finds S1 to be 0.75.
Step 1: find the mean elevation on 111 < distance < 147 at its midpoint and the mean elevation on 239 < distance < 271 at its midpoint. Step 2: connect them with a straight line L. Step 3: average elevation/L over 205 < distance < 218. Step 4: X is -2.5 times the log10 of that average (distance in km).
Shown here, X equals 0.06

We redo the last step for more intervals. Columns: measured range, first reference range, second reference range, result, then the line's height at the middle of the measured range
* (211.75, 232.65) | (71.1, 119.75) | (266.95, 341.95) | -0.17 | 2.59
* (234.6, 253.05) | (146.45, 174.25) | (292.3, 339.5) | -0.19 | 2.44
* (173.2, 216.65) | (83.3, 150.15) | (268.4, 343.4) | -0.02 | 2.75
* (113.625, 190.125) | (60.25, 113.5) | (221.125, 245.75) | -0.01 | 3.11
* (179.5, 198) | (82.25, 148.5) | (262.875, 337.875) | -0.10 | 2.77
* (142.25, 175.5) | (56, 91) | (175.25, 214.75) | -0.06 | 2.95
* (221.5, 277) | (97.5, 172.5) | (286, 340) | -0.17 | 2.38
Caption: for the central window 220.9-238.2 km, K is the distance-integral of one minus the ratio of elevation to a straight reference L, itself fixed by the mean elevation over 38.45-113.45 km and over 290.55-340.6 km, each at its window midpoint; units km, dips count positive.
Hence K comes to -4.2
